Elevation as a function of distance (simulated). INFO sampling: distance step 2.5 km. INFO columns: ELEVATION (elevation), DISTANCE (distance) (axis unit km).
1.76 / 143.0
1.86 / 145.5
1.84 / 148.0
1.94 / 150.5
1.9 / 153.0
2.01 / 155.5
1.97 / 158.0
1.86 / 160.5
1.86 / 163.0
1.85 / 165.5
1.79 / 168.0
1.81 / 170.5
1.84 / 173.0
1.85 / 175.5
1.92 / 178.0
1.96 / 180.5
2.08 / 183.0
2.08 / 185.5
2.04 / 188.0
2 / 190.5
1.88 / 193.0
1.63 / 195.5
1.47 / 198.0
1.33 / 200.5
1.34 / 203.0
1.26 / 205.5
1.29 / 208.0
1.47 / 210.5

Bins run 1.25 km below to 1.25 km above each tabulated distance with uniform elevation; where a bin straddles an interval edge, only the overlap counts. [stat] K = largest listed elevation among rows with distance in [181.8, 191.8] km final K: 2.08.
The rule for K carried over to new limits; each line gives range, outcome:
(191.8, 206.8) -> 1.88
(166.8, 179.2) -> 1.92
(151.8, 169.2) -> 2.01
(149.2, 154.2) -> 1.94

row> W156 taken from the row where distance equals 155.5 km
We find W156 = 2.01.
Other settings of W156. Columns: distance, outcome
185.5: 2.08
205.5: 1.26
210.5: 1.47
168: 1.79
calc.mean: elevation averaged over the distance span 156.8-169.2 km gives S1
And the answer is 1.87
